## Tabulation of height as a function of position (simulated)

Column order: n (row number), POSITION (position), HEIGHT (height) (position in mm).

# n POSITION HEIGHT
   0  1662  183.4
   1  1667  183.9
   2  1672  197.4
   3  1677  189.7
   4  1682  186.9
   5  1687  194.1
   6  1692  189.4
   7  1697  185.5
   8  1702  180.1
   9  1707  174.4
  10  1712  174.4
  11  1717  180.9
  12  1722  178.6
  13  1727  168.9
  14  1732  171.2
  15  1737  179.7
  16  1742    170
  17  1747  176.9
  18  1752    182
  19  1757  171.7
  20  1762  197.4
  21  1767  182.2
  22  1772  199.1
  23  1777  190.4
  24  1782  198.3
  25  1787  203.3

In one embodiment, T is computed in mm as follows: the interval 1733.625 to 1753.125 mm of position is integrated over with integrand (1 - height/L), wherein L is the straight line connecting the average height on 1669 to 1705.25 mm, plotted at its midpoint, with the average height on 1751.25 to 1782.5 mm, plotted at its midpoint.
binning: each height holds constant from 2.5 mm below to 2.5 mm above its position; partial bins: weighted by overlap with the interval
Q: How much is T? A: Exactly 1.2 mm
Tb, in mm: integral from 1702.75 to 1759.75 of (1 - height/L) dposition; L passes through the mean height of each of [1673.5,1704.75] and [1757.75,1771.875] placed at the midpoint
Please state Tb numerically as 3.9 mm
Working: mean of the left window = 188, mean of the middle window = 176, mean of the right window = 189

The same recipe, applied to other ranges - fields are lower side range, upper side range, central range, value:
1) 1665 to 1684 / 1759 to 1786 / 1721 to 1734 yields 1.3 mm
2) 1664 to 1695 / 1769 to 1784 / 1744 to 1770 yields 1.6 mm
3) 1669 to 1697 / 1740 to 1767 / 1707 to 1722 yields 0.7 mm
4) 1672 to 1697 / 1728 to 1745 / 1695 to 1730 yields 0.7 mm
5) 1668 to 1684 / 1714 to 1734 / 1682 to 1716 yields 0.0 mm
